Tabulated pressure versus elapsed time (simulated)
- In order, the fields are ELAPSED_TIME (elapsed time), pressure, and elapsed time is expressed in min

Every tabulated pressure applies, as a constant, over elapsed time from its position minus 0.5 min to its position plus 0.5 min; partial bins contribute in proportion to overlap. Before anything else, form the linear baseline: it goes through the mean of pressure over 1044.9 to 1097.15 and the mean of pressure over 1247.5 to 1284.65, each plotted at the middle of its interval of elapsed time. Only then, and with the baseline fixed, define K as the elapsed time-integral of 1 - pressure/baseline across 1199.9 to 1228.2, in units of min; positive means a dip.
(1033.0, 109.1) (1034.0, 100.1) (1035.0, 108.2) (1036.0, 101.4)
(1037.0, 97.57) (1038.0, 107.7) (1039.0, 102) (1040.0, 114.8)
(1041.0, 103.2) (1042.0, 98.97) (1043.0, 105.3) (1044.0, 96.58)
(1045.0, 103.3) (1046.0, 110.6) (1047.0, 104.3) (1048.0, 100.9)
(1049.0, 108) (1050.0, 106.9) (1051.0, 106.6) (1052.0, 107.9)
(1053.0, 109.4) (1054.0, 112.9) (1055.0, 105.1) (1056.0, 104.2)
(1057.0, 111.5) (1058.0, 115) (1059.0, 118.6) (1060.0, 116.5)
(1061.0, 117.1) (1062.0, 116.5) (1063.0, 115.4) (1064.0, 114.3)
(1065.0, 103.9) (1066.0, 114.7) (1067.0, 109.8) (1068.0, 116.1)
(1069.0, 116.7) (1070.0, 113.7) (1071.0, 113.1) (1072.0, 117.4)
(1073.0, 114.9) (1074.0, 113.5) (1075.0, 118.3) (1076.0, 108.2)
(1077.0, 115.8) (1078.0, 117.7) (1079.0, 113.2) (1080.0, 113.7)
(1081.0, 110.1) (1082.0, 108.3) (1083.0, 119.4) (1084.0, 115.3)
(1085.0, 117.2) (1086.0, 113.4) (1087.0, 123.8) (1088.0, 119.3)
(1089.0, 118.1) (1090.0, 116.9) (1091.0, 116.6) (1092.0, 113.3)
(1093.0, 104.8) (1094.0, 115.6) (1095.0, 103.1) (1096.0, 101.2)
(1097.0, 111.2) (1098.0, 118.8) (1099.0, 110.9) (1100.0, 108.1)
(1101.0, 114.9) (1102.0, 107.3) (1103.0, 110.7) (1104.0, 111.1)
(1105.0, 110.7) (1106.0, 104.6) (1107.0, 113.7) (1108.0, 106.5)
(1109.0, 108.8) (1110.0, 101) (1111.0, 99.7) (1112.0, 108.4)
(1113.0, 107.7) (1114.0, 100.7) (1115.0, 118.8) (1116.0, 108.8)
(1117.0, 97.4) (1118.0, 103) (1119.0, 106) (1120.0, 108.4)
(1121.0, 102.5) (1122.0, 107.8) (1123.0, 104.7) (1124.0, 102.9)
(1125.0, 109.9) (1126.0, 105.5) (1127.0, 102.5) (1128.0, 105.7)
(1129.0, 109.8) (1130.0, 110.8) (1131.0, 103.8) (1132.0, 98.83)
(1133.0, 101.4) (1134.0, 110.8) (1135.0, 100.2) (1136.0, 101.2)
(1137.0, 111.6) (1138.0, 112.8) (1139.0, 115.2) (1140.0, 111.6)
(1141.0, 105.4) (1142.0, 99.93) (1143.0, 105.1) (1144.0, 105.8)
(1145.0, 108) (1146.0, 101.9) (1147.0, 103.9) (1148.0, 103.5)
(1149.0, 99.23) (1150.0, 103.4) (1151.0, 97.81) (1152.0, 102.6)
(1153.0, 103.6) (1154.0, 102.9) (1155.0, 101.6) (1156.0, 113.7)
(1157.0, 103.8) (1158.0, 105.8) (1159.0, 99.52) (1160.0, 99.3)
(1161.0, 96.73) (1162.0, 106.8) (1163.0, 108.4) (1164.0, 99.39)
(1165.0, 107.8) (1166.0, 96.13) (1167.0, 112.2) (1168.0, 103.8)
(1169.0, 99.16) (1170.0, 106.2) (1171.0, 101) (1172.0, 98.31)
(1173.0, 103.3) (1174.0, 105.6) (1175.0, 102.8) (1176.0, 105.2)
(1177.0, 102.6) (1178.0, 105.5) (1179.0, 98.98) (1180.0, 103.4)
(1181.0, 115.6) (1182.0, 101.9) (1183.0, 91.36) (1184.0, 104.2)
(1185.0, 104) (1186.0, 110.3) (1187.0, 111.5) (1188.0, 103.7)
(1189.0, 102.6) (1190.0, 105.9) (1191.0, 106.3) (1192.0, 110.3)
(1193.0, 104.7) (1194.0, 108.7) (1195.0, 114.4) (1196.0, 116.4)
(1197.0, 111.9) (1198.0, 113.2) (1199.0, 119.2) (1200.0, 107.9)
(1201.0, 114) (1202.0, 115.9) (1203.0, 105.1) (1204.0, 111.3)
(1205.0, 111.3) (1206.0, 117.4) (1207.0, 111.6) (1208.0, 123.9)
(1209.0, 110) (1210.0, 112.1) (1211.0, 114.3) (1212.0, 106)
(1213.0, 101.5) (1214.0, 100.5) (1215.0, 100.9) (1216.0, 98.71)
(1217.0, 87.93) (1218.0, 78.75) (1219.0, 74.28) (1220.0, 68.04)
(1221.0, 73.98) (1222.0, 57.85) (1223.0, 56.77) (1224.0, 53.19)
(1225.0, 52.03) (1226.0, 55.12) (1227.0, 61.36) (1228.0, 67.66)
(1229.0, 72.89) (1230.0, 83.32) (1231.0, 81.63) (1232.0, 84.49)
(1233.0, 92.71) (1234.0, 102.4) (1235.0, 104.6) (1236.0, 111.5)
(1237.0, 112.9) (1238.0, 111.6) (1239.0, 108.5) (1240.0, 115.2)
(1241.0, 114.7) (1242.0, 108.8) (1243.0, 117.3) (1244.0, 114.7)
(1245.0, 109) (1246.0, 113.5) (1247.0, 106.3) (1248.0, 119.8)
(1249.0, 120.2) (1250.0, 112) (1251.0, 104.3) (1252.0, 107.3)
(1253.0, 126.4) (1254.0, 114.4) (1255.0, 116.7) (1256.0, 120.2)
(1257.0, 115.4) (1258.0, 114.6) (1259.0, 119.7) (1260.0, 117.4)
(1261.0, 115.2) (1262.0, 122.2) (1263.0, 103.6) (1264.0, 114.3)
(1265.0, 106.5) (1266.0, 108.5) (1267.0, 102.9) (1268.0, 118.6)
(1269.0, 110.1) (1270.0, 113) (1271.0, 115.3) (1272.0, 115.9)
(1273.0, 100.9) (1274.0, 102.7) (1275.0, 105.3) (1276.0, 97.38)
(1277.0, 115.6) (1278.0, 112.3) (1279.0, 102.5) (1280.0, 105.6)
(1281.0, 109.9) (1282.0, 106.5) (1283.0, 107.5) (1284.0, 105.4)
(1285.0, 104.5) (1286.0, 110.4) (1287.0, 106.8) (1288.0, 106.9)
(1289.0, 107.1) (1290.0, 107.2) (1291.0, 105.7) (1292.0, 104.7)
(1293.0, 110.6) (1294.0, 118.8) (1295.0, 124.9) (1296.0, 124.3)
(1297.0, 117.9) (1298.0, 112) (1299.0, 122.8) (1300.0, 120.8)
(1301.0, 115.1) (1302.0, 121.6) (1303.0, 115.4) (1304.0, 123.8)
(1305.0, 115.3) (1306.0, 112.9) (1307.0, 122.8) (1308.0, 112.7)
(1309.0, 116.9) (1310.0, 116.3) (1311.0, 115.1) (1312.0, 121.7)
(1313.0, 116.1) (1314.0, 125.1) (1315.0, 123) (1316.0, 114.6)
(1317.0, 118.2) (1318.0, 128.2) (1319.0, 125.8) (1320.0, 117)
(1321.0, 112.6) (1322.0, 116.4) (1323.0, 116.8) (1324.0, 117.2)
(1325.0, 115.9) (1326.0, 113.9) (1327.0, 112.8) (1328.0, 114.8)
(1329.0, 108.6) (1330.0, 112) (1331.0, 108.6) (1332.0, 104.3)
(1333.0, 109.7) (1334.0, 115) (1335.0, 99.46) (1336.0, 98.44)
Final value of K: 5.2 min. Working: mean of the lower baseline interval 112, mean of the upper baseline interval 111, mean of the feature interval 91.4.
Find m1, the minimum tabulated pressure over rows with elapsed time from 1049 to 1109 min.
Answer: 101.2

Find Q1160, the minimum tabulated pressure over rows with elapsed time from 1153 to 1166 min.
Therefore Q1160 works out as 96.13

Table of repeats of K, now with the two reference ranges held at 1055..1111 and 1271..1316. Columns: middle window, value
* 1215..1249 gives 6.69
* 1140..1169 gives 2.36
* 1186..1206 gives 0.42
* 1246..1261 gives -0.32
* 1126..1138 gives 0.77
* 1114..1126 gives 0.70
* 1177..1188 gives 0.80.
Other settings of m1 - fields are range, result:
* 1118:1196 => 91.36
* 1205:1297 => 52.03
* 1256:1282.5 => 97.38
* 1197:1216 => 98.71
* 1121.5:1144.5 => 98.83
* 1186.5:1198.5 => 102.6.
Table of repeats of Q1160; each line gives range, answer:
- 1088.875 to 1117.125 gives 97.4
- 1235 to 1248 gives 104.6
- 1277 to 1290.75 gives 102.5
